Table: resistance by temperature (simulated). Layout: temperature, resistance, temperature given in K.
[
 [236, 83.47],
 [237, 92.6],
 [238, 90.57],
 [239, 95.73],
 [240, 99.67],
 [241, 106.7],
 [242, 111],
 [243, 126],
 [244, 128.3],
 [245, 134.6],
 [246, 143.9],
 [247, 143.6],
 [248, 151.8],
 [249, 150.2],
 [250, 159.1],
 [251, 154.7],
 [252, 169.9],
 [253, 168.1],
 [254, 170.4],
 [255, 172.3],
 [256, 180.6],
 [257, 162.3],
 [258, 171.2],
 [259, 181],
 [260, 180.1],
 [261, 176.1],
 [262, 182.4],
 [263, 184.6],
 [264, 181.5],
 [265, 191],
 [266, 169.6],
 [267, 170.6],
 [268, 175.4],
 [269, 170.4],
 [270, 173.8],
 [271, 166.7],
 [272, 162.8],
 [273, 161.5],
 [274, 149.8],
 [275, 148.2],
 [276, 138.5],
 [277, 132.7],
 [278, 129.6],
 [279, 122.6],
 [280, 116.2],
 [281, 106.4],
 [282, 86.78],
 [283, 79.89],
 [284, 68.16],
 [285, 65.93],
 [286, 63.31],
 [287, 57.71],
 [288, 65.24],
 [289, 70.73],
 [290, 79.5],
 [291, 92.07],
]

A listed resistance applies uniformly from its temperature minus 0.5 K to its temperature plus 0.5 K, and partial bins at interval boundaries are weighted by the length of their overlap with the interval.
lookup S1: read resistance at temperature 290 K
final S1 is 79.5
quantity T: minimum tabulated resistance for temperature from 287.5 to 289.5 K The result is 65.24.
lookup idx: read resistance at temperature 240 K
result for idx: 99.67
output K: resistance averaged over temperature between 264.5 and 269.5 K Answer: 175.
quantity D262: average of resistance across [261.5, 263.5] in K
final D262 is 184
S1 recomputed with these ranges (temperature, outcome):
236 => 83.47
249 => 150.2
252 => 169.9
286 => 63.31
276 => 138.5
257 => 162.3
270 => 173.8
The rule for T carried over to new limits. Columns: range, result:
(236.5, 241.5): 90.57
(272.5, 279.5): 122.6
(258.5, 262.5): 176.1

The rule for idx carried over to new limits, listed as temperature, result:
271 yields 166.7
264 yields 181.5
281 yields 106.4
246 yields 143.9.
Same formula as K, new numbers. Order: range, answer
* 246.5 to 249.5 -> 149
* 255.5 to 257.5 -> 171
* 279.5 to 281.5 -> 111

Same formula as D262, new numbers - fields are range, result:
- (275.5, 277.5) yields 136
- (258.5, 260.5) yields 181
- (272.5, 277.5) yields 146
